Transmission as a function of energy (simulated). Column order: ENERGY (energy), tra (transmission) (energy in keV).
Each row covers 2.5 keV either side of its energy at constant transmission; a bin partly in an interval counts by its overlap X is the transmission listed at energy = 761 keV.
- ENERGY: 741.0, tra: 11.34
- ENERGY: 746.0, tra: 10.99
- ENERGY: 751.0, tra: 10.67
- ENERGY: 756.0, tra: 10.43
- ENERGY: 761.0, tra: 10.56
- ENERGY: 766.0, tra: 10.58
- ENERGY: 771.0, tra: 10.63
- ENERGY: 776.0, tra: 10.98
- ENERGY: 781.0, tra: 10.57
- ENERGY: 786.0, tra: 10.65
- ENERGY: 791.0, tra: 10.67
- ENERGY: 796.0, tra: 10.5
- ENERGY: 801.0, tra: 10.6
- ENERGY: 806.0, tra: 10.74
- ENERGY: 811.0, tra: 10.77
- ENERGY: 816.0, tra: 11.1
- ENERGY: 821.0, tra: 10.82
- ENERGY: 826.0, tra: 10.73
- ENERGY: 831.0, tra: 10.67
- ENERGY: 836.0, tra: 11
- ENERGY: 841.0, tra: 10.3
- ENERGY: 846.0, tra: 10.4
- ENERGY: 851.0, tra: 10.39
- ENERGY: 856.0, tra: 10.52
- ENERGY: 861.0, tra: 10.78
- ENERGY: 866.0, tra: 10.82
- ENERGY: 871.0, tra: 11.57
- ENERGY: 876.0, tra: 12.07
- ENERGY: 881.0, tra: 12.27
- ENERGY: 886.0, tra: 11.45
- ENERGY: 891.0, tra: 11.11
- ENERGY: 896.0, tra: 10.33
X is 10.56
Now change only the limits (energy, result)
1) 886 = 11.45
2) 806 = 10.74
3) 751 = 10.67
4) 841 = 10.3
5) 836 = 11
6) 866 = 10.82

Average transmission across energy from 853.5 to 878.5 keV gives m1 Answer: 11.2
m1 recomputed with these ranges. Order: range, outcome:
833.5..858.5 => 10.5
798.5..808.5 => 10.7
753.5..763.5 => 10.5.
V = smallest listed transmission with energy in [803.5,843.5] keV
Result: 10.3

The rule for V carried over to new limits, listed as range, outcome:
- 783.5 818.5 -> 10.5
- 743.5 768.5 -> 10.43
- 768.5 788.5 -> 10.57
